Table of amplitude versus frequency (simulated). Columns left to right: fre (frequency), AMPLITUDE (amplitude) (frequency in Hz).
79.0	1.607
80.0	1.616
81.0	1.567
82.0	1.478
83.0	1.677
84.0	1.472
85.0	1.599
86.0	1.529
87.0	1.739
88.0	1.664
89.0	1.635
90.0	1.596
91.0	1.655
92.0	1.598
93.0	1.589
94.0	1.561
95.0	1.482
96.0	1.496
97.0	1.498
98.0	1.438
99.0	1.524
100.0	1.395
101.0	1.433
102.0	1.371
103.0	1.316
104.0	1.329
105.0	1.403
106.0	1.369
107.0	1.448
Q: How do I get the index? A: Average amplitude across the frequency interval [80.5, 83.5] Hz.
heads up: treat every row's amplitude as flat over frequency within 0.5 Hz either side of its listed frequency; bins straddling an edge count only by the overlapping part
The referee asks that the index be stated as 1.57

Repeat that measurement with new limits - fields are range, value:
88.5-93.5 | 1.61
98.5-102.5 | 1.43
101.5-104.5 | 1.34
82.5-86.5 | 1.57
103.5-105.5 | 1.37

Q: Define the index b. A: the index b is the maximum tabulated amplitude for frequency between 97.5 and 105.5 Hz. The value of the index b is 1.524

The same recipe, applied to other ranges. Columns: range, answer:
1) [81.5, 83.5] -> 1.677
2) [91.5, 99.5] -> 1.598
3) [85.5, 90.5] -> 1.739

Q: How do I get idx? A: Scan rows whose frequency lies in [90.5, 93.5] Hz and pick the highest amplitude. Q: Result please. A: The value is 1.655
